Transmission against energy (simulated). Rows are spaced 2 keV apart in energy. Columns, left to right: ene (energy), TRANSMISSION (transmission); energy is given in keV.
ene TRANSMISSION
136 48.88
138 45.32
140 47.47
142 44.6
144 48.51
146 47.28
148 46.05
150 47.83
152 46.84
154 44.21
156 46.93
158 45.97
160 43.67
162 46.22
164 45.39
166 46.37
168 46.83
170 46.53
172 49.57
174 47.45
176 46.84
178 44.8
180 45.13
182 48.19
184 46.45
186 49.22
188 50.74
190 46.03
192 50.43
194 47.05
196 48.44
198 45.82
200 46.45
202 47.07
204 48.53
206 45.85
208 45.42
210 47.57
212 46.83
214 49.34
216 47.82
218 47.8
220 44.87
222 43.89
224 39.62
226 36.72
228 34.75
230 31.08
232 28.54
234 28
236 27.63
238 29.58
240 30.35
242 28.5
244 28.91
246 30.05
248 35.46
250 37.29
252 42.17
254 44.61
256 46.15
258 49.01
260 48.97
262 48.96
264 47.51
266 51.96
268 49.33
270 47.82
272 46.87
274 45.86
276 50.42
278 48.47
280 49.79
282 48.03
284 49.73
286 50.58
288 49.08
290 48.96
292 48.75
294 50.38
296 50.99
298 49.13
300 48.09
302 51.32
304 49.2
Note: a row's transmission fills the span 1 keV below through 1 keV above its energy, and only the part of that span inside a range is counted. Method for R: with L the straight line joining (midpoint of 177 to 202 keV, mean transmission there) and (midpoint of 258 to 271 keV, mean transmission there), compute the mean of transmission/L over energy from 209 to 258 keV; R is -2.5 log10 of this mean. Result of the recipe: 0.26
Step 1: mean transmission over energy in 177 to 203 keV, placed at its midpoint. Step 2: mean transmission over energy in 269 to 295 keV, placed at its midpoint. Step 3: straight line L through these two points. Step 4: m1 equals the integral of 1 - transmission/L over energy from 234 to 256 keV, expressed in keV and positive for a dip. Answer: 6.6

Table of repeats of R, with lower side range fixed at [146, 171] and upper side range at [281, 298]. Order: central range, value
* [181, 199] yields -0.03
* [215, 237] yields 0.27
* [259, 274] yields 0.01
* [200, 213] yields 0.01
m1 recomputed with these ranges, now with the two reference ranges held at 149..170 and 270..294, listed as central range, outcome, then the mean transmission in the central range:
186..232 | 2.3 keV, 44.8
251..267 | 0.3 keV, 47.4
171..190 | -0.4 keV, 47.5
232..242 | 4.0 keV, 28.8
